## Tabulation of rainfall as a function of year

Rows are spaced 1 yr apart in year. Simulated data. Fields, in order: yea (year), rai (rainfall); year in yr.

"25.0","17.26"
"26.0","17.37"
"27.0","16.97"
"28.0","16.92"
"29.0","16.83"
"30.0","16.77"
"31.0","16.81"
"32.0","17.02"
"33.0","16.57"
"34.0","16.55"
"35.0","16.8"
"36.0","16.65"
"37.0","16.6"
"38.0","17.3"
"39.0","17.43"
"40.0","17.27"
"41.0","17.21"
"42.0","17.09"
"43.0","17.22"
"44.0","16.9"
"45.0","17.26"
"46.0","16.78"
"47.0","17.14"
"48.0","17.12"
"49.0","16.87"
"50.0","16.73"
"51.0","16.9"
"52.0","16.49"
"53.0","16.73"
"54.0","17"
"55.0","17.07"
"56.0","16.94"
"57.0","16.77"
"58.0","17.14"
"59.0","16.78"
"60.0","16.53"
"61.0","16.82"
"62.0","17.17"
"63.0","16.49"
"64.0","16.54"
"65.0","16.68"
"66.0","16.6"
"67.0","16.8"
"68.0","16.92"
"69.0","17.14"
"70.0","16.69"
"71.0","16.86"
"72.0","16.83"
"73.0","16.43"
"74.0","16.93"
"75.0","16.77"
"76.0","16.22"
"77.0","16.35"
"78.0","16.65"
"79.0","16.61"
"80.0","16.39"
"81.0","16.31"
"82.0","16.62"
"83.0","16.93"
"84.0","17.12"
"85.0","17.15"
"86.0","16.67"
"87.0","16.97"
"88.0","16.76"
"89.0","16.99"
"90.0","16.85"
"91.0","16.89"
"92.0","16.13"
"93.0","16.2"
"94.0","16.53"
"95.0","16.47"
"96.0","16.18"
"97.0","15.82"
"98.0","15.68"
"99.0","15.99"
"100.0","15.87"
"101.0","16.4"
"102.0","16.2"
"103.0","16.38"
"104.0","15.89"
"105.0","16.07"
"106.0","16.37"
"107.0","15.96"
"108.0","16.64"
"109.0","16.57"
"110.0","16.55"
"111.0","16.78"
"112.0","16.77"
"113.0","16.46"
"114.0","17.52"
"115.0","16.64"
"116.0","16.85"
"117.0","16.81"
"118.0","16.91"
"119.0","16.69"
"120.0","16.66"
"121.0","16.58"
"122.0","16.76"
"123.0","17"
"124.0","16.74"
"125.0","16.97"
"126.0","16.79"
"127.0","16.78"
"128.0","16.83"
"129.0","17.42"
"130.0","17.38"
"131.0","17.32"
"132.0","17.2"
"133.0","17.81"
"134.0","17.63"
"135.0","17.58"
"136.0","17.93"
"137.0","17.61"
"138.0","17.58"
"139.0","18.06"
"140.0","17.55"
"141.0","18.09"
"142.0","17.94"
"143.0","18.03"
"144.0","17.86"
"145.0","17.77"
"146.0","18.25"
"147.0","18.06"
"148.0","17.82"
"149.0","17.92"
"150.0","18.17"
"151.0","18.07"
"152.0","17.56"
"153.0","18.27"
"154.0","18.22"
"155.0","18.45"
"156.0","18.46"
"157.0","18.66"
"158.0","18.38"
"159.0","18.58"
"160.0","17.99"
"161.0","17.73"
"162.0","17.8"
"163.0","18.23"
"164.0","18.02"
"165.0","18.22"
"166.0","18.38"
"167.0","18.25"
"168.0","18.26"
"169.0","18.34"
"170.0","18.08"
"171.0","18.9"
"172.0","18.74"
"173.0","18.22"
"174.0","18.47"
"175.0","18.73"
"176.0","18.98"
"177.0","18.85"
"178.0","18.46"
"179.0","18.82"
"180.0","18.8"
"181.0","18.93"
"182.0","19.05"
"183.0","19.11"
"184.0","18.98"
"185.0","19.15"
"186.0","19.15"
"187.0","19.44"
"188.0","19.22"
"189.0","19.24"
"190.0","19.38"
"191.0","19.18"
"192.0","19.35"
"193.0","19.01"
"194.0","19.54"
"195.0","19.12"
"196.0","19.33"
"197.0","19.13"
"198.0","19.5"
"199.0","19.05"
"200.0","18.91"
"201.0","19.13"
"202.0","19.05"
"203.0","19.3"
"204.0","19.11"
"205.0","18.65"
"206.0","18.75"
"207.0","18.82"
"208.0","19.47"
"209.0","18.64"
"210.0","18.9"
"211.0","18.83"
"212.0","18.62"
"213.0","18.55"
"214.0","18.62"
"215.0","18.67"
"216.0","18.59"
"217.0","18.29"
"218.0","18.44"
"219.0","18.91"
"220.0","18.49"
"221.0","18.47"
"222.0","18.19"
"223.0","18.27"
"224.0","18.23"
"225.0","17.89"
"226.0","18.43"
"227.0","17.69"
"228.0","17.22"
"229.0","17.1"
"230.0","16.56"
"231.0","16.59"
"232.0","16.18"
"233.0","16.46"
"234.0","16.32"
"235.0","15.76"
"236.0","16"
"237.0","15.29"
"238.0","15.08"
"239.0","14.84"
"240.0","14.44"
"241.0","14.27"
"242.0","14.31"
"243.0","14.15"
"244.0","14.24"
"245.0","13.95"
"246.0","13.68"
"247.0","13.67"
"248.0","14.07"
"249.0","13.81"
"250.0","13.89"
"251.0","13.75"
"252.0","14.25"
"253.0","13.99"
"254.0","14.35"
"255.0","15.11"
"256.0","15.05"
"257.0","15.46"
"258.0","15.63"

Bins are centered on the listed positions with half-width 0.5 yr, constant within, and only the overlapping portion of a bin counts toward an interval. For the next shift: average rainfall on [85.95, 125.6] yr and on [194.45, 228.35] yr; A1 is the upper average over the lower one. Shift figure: 1.1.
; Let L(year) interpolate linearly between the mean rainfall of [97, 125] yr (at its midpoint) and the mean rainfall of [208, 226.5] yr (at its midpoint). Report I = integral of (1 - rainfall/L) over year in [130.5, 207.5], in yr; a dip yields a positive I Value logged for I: -3.8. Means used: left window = 16.5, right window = 18.5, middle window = 18.5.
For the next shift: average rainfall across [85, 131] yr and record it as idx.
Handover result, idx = 16.6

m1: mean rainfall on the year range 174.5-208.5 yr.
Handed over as 19.1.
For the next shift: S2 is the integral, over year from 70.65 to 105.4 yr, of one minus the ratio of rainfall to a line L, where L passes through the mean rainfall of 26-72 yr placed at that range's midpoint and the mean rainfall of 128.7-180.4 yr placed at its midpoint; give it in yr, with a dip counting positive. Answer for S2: 1.7 yr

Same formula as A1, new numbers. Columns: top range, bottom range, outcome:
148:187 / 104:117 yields 1.11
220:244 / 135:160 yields 0.91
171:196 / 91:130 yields 1.15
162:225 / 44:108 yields 1.13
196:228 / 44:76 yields 1.11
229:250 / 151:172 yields 0.82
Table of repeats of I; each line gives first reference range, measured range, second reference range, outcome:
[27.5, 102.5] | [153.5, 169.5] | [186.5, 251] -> -1.0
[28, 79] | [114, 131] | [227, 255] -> -0.8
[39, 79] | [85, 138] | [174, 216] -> 2.8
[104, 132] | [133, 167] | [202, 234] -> -1.6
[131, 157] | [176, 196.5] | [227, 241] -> -2.5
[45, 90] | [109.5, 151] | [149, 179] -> 1.1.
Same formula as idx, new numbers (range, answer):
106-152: 17.3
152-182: 18.4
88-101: 16.3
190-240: 18.1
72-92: 16.7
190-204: 19.2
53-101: 16.6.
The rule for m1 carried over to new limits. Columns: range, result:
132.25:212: 18.5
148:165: 18.1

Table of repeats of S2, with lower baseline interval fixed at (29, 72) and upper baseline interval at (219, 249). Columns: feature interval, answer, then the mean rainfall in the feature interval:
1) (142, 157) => -1.5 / 18.1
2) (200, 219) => -3.1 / 18.8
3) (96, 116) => 0.3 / 16.4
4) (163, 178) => -1.9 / 18.5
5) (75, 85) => 0.1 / 16.6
